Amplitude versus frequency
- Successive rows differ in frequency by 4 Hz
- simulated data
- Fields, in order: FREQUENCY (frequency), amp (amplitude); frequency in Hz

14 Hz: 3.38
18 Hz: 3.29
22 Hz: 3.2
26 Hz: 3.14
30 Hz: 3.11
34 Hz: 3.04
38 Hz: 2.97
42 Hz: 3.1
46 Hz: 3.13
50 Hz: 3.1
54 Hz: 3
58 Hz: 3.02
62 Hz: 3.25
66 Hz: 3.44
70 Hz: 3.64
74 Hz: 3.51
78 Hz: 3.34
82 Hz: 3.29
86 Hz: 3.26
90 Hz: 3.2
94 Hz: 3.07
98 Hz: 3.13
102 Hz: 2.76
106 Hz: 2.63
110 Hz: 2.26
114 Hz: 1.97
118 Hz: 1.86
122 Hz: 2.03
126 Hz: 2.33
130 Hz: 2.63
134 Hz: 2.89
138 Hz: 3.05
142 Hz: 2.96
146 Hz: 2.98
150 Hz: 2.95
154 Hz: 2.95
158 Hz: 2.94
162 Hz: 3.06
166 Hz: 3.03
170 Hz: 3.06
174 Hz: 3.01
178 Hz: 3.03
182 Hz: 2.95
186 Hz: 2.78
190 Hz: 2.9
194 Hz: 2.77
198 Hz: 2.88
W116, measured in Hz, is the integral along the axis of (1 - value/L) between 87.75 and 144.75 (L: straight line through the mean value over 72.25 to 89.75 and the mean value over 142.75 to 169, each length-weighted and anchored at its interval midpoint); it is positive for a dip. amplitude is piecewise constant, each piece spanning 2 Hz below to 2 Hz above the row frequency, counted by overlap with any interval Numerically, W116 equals 9.6 Hz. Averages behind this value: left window 3.33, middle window 2.63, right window 2.99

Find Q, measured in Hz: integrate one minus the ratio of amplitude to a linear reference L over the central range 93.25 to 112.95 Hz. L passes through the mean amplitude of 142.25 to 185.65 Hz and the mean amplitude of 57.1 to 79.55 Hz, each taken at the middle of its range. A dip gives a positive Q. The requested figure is 3.2 Hz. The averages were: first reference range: 3.38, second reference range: 2.99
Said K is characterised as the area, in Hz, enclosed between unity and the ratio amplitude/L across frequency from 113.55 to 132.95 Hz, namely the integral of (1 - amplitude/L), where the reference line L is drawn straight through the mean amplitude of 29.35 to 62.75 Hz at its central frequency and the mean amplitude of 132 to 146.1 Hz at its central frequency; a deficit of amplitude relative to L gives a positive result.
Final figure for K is 5.0 Hz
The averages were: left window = 3.07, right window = 2.97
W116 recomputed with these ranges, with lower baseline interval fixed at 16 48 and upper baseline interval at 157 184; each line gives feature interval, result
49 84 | -2.24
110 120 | 3.51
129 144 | 0.70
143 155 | 0.28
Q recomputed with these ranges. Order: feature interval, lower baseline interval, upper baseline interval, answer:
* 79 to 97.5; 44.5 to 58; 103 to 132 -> -4.17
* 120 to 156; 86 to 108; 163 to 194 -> 2.64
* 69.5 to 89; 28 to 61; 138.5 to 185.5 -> -2.16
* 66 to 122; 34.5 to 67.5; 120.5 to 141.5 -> -0.69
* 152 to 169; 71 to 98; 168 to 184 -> 0.33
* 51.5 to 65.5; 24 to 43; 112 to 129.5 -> -1.71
